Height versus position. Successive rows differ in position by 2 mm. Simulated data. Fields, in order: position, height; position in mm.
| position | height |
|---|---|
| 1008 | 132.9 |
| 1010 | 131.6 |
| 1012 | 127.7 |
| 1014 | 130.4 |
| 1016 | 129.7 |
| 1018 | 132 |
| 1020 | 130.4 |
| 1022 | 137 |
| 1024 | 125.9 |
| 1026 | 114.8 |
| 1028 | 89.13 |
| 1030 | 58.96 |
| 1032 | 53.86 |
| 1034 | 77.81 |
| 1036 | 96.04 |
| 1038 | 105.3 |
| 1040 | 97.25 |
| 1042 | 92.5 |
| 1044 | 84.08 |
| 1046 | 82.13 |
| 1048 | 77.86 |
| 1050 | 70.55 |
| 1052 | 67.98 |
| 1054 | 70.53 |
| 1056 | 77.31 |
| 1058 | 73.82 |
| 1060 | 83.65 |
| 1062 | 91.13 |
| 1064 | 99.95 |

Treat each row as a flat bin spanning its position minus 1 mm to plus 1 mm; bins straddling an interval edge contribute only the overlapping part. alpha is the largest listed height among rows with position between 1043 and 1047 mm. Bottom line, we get 84.08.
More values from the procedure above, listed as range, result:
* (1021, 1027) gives 137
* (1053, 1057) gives 77.31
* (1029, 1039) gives 105.3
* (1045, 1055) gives 82.13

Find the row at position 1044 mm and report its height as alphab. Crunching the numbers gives 84.08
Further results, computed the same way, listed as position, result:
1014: 130.4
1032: 53.86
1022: 137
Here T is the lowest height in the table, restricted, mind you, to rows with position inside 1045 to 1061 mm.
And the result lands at 67.98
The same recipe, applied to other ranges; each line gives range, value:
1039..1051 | 70.55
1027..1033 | 53.86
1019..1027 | 114.8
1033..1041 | 77.81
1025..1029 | 89.13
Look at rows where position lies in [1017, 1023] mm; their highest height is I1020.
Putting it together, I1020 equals 137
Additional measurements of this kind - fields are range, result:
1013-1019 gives 132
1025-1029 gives 114.8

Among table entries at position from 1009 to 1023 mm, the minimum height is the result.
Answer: 127.7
